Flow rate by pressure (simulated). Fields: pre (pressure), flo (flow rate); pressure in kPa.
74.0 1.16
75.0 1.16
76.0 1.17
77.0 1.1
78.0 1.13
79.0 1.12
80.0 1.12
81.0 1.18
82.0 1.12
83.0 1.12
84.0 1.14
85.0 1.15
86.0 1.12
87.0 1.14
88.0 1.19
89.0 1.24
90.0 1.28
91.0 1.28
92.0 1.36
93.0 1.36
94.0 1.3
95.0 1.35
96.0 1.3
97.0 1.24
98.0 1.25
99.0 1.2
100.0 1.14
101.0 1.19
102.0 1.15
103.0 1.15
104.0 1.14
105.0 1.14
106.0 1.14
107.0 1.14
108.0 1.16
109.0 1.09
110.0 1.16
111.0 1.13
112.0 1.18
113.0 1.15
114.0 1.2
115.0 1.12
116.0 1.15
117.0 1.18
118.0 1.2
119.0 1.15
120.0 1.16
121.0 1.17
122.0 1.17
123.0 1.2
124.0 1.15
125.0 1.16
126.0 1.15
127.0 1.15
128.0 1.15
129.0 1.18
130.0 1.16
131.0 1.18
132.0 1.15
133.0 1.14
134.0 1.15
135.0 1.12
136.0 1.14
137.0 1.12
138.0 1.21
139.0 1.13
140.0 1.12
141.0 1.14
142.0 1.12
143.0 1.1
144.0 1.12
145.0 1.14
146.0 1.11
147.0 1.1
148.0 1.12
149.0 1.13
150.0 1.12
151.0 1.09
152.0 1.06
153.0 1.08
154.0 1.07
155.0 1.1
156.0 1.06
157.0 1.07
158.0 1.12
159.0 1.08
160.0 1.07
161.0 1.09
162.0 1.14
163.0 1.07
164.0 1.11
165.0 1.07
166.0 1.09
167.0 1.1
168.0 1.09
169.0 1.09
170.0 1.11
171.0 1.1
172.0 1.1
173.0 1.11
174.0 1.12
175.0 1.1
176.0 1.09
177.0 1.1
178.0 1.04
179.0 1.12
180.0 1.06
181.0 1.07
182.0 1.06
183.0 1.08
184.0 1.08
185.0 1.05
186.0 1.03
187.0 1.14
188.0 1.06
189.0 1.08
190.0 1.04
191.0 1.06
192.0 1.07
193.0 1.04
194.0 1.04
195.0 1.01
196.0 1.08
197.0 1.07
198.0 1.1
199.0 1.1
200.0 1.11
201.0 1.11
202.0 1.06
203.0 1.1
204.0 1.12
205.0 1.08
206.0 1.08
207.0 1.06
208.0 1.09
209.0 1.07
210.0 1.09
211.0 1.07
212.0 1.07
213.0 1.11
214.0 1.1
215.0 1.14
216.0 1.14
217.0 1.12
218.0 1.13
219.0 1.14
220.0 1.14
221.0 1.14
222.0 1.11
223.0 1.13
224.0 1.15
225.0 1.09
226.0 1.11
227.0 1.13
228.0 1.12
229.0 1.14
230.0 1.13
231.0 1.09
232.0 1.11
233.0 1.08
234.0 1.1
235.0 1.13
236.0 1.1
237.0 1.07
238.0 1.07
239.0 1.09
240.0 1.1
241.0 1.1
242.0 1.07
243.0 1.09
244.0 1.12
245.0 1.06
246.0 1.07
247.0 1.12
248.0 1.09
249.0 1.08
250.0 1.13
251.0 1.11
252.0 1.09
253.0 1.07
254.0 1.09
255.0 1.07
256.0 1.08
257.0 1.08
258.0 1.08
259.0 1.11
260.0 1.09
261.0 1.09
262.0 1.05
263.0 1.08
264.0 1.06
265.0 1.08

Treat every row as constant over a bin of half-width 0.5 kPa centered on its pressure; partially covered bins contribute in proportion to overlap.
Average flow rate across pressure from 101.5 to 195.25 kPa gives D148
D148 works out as 1.12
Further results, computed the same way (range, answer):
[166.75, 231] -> 1.09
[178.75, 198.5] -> 1.07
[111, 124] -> 1.17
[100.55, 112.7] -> 1.15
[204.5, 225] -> 1.11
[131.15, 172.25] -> 1.11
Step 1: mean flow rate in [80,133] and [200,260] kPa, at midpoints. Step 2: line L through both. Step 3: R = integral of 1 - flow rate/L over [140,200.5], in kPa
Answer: 2.75 kPa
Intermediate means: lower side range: 1.18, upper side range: 1.1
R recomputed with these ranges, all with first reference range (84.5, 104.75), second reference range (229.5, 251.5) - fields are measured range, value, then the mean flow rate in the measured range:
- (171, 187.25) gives 0.9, 1.08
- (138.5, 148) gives 0.5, 1.12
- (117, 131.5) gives 0.4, 1.17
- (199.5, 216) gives 0.5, 1.09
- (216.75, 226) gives -0.1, 1.13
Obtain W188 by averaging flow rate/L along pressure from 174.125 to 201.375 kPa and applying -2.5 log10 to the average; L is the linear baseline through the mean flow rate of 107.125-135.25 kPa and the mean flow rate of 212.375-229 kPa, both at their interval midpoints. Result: 0.06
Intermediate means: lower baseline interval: 1.16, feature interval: 1.07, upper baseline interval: 1.13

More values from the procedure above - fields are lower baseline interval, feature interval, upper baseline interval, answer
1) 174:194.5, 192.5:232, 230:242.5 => -0.02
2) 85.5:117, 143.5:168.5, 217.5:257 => 0.06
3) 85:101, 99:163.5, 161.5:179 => 0.03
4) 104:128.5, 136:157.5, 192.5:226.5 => 0.03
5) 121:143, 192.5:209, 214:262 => 0.04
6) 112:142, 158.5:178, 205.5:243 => 0.04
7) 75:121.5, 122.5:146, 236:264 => 0.01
